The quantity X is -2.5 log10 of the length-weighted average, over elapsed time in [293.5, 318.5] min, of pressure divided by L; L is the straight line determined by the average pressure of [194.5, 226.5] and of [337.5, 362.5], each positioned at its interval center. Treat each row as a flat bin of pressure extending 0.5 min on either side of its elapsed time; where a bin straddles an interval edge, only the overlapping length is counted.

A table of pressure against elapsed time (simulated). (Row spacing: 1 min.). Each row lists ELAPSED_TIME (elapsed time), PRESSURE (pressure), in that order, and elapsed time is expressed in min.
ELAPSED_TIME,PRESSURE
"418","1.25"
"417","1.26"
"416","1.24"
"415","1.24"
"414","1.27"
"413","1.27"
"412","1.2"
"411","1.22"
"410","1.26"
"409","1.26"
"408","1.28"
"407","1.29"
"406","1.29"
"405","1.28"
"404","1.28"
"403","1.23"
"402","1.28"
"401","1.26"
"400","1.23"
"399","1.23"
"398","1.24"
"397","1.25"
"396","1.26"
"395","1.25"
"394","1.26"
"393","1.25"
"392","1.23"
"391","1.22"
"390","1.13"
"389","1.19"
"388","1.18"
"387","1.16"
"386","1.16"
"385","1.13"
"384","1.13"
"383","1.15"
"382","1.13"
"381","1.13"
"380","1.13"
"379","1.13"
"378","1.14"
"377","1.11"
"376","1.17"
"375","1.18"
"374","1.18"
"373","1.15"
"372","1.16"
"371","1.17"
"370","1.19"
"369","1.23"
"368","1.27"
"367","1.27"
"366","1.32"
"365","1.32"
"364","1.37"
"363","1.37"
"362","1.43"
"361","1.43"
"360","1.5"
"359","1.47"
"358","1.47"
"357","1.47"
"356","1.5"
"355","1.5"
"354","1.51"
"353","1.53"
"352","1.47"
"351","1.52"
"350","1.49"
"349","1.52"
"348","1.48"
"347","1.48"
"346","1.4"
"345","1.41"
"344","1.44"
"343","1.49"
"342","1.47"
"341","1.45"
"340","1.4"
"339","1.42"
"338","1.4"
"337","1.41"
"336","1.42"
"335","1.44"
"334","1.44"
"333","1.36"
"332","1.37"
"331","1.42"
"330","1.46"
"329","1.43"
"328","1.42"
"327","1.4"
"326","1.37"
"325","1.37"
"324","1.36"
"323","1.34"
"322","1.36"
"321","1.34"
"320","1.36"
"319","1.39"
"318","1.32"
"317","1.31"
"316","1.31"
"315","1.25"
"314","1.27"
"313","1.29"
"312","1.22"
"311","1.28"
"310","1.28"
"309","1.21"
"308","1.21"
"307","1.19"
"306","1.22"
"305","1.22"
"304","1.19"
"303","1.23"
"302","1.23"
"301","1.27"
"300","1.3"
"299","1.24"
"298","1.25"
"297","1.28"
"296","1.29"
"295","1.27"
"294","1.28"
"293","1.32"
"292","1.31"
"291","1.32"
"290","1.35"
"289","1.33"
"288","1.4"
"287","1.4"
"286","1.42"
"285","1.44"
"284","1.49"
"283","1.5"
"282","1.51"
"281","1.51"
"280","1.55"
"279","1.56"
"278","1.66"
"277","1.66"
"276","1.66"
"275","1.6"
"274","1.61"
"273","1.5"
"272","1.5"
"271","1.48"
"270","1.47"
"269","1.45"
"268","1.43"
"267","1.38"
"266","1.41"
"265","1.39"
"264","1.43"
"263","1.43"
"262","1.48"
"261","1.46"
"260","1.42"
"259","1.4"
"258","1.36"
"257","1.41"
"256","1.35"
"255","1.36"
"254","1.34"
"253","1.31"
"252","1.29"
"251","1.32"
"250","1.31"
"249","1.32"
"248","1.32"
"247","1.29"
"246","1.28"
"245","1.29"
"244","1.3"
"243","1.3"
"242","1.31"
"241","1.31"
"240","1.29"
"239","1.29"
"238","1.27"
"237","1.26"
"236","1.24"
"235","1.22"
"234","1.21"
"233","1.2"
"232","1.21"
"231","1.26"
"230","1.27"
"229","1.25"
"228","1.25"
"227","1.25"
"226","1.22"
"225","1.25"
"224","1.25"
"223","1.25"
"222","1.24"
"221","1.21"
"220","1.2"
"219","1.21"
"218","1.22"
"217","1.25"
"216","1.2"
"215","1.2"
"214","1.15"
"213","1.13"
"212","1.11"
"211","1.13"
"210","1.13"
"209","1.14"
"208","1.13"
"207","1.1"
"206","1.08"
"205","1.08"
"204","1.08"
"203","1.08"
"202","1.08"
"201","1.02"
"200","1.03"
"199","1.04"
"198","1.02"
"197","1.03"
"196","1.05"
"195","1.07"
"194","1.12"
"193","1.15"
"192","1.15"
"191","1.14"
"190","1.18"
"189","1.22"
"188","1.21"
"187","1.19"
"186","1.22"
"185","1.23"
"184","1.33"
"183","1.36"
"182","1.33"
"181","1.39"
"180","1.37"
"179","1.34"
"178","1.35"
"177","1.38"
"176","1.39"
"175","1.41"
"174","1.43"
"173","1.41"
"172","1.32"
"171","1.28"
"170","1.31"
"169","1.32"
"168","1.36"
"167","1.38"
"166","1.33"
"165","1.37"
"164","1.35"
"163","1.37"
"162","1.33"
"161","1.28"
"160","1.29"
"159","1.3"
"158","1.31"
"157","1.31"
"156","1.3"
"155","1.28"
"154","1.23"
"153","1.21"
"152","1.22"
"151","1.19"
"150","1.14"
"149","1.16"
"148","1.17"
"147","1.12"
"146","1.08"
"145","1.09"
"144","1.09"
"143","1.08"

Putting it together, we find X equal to 0.09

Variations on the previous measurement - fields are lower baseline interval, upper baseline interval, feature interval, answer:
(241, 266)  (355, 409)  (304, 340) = -0.03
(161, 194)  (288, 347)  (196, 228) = 0.15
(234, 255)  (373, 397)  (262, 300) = -0.14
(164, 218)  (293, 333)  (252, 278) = -0.15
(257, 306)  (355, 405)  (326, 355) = -0.10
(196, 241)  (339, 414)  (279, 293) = -0.16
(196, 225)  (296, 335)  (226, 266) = -0.10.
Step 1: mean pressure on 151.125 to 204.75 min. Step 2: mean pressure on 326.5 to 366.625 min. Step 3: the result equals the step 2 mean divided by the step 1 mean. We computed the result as 1.15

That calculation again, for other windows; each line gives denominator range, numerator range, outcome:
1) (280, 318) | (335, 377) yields 1.06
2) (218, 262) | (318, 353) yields 1.10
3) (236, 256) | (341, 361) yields 1.13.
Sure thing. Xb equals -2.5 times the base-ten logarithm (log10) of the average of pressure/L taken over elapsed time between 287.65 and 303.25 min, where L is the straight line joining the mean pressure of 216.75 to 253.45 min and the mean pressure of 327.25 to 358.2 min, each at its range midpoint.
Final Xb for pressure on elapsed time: 0.06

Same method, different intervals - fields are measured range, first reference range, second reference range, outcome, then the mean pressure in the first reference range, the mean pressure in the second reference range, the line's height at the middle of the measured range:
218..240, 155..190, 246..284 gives 0.13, 1.32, 1.44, 1.4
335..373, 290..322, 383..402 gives -0.14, 1.28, 1.21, 1.24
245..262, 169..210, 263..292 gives 0.04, 1.21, 1.48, 1.4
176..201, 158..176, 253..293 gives 0.14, 1.34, 1.45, 1.37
